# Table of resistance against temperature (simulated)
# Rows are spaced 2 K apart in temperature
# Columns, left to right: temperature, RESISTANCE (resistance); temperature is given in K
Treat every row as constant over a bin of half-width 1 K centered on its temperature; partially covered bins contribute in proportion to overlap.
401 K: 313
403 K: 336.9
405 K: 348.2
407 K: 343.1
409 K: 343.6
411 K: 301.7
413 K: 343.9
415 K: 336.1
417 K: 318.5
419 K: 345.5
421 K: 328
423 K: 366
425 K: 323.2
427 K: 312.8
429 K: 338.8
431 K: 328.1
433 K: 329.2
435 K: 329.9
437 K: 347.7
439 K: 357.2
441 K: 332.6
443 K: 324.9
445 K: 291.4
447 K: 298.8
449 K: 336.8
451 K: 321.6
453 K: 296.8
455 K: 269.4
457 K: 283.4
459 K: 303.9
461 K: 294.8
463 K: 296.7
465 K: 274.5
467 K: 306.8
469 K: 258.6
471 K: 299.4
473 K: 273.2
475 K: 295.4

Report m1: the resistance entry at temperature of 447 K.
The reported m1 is 298.8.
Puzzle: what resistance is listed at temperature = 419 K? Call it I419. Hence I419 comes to 345.5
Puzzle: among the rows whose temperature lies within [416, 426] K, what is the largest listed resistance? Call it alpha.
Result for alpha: 366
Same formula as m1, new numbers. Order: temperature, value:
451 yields 321.6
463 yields 296.7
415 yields 336.1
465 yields 274.5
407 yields 343.1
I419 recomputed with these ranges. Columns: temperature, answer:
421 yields 328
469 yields 258.6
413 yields 343.9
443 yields 324.9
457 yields 283.4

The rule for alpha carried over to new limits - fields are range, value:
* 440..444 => 332.6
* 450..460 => 321.6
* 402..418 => 348.2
